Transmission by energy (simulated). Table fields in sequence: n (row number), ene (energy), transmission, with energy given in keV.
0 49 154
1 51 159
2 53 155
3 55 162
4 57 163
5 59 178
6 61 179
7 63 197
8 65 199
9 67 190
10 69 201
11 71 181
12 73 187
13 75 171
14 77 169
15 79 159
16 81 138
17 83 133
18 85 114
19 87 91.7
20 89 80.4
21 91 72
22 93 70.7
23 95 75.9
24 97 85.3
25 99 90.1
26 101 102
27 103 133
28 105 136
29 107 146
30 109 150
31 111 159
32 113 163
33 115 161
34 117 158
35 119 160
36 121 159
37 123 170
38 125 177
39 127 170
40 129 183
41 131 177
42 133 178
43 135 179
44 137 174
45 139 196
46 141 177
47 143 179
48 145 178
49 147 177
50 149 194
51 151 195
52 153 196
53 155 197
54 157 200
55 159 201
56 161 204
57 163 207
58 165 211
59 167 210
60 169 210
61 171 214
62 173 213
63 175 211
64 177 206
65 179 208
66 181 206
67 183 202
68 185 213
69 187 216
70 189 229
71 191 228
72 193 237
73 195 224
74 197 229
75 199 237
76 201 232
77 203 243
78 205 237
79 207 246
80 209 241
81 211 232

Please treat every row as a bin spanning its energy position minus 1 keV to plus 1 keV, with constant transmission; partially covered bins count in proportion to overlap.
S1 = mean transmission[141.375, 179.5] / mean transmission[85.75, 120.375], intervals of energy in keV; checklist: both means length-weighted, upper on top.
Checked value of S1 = 1.7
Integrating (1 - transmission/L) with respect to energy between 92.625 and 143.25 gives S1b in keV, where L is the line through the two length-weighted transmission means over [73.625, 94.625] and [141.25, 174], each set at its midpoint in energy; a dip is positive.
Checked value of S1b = 2.2 keV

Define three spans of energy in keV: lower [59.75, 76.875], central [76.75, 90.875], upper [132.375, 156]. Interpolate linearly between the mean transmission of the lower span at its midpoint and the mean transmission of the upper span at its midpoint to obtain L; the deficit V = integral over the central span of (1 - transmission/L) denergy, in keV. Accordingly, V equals 5.0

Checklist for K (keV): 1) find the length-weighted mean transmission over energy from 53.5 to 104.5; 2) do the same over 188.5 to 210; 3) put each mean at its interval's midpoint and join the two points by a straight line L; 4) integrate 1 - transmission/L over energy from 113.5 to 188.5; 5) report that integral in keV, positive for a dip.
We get 2.38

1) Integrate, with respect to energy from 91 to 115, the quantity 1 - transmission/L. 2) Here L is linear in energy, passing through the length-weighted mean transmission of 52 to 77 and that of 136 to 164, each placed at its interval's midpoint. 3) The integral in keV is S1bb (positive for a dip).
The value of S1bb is 8.58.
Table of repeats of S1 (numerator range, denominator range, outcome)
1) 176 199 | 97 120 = 1.57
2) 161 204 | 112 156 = 1.23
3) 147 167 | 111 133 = 1.19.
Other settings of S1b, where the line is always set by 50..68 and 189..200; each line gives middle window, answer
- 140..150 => 1.4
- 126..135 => 1.2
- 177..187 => 0.8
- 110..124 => 2.7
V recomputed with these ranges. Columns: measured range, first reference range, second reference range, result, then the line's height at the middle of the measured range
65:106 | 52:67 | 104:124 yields 9.13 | 167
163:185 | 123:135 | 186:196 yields 0.38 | 213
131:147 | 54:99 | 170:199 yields 0.58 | 187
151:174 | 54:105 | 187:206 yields 0.03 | 205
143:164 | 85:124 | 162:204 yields -1.28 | 183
